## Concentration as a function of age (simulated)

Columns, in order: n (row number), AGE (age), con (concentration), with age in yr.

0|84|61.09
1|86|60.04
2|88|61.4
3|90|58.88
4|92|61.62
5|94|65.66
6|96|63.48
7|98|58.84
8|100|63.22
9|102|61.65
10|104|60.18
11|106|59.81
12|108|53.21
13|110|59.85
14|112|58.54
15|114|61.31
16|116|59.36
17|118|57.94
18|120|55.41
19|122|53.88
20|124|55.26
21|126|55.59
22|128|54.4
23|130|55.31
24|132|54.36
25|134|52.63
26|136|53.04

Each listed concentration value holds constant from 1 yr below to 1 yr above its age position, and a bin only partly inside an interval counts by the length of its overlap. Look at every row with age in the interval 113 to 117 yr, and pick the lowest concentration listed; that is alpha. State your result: 59.36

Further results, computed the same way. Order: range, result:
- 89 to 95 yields 58.88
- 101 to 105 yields 60.18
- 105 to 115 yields 53.21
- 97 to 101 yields 58.84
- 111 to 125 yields 53.88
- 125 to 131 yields 54.4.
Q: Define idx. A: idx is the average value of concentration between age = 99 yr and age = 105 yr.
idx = 61.7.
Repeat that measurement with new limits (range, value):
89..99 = 61.7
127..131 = 54.9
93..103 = 62.6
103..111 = 58.3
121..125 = 54.6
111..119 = 59.3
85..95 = 61.5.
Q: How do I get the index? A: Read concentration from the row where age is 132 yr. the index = 54.36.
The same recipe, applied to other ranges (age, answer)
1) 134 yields 52.63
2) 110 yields 59.85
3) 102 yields 61.65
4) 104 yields 60.18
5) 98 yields 58.84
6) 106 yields 59.81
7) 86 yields 60.04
